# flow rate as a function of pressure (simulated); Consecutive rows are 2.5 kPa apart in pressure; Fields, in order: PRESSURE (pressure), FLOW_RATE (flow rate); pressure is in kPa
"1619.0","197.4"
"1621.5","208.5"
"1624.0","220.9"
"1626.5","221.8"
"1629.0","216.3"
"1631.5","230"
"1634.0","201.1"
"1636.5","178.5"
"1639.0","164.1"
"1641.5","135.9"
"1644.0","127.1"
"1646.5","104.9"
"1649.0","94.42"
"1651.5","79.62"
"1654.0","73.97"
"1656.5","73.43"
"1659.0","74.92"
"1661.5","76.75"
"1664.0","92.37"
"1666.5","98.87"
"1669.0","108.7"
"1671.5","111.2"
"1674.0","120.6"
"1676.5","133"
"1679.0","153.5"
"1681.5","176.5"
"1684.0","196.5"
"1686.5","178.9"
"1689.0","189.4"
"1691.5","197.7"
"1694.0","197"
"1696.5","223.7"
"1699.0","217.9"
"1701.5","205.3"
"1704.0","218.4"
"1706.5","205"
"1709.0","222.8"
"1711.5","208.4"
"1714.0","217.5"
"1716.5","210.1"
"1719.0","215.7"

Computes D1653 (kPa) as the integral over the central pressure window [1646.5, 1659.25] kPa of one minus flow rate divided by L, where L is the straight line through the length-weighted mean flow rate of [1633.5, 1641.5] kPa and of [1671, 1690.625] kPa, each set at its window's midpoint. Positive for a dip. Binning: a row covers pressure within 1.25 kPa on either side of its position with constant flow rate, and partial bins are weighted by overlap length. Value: 6.5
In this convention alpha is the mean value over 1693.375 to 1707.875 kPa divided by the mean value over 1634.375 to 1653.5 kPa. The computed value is 1.66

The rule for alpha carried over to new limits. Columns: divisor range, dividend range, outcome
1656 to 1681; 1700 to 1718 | 1.98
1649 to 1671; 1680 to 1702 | 2.29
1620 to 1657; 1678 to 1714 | 1.27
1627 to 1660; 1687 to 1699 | 1.47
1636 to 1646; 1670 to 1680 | 0.88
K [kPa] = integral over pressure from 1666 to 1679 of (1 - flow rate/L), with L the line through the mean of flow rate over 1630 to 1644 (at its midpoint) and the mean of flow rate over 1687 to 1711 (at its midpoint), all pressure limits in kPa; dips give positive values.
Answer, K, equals 5.1 kPa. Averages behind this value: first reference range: 178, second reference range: 208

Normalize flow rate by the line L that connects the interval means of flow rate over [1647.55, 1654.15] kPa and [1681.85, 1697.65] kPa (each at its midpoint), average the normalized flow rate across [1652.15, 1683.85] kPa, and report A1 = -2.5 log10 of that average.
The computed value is 0.23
